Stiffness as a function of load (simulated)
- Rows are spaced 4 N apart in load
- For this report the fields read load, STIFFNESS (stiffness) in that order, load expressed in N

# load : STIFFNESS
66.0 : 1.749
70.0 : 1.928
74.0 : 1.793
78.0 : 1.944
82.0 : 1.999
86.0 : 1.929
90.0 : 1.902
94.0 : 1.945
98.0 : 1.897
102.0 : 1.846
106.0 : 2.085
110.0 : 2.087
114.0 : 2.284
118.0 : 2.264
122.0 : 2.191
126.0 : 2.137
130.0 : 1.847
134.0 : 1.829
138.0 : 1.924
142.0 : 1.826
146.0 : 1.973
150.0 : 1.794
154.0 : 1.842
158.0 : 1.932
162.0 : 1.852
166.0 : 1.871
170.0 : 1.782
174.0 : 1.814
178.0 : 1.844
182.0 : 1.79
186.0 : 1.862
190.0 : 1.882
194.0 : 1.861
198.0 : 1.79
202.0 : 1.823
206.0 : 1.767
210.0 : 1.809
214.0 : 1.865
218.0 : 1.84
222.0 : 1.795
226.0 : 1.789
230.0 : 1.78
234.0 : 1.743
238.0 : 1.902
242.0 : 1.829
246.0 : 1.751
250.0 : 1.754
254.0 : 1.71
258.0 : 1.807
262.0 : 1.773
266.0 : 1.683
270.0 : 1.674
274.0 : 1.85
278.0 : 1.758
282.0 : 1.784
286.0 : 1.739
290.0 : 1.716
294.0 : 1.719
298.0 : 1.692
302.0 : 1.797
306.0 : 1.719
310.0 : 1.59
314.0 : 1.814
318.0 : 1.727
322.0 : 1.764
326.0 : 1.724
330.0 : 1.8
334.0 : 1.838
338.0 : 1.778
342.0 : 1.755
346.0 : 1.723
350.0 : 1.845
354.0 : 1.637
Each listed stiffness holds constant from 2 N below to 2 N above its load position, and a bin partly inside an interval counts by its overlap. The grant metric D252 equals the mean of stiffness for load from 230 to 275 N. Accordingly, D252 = 1.77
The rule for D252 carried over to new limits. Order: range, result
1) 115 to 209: 1.89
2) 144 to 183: 1.85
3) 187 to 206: 1.83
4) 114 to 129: 2.19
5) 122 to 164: 1.91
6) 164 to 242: 1.82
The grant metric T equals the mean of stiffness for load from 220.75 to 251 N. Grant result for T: 1.79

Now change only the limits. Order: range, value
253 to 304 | 1.75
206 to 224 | 1.82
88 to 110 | 1.95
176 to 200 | 1.84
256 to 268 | 1.75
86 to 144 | 2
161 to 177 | 1.83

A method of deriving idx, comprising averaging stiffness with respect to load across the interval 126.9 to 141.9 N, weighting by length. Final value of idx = 1.88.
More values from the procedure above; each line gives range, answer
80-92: 1.94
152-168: 1.87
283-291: 1.74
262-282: 1.75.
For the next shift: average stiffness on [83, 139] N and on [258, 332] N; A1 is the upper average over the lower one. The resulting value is 0.87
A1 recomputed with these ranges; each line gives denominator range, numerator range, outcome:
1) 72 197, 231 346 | 0.91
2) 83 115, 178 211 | 0.92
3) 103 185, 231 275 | 0.91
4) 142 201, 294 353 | 0.95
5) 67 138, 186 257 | 0.91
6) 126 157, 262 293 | 0.93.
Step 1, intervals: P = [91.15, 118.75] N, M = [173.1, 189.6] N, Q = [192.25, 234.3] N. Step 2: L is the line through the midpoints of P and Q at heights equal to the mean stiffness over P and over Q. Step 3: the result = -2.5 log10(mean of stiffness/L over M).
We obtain 0.03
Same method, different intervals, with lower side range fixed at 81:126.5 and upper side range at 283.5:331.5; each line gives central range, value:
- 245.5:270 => 0.04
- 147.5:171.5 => 0.06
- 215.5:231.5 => 0.03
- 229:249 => 0.02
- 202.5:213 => 0.05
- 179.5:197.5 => 0.04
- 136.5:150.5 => 0.05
